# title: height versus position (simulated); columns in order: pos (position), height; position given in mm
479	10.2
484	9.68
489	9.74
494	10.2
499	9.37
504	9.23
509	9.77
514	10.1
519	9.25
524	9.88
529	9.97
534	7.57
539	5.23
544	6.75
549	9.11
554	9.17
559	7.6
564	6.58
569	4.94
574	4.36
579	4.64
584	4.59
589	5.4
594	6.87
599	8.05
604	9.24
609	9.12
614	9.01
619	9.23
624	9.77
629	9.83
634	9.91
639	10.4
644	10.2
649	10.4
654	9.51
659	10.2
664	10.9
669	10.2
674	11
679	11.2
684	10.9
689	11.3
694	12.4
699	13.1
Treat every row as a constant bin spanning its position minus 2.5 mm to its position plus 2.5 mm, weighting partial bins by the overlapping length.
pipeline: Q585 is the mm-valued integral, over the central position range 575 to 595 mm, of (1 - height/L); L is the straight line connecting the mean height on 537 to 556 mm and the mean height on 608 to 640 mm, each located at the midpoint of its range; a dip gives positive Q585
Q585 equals 7.9 mm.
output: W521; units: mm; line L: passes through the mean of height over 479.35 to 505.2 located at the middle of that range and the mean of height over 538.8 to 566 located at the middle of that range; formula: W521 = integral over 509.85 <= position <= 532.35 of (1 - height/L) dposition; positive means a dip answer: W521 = -2.6 mm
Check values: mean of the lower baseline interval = 9.71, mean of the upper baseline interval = 7.61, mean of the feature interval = 9.71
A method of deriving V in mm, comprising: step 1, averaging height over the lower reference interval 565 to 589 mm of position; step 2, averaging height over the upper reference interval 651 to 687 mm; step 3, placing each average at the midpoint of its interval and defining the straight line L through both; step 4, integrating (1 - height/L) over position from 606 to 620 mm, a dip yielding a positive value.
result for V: -4.0 mm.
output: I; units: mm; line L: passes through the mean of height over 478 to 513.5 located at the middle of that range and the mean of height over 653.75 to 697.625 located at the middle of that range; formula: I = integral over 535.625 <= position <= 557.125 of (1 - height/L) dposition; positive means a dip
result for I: 5.39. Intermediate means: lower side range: 9.74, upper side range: 11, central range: 7.57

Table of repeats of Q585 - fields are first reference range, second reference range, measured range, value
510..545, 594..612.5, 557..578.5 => 7.1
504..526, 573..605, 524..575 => 4.5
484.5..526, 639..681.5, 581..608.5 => 8.6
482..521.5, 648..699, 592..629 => 5.7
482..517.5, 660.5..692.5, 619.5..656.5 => 2.5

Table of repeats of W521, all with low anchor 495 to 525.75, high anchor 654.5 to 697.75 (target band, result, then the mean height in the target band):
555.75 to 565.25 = 2.57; 7.32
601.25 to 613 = 1.46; 9.13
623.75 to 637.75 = 0.96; 9.9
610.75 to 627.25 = 1.85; 9.35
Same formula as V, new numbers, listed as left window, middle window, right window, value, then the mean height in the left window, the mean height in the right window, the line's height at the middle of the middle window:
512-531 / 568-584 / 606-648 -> 8.4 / 9.79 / 9.7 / 9.74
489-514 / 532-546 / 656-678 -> 4.8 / 9.7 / 10.6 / 9.9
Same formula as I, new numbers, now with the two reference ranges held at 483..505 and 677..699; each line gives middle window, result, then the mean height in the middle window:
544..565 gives 4.5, 8.06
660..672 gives 0.9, 10.5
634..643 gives 0.7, 10.2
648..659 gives 1.3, 9.95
